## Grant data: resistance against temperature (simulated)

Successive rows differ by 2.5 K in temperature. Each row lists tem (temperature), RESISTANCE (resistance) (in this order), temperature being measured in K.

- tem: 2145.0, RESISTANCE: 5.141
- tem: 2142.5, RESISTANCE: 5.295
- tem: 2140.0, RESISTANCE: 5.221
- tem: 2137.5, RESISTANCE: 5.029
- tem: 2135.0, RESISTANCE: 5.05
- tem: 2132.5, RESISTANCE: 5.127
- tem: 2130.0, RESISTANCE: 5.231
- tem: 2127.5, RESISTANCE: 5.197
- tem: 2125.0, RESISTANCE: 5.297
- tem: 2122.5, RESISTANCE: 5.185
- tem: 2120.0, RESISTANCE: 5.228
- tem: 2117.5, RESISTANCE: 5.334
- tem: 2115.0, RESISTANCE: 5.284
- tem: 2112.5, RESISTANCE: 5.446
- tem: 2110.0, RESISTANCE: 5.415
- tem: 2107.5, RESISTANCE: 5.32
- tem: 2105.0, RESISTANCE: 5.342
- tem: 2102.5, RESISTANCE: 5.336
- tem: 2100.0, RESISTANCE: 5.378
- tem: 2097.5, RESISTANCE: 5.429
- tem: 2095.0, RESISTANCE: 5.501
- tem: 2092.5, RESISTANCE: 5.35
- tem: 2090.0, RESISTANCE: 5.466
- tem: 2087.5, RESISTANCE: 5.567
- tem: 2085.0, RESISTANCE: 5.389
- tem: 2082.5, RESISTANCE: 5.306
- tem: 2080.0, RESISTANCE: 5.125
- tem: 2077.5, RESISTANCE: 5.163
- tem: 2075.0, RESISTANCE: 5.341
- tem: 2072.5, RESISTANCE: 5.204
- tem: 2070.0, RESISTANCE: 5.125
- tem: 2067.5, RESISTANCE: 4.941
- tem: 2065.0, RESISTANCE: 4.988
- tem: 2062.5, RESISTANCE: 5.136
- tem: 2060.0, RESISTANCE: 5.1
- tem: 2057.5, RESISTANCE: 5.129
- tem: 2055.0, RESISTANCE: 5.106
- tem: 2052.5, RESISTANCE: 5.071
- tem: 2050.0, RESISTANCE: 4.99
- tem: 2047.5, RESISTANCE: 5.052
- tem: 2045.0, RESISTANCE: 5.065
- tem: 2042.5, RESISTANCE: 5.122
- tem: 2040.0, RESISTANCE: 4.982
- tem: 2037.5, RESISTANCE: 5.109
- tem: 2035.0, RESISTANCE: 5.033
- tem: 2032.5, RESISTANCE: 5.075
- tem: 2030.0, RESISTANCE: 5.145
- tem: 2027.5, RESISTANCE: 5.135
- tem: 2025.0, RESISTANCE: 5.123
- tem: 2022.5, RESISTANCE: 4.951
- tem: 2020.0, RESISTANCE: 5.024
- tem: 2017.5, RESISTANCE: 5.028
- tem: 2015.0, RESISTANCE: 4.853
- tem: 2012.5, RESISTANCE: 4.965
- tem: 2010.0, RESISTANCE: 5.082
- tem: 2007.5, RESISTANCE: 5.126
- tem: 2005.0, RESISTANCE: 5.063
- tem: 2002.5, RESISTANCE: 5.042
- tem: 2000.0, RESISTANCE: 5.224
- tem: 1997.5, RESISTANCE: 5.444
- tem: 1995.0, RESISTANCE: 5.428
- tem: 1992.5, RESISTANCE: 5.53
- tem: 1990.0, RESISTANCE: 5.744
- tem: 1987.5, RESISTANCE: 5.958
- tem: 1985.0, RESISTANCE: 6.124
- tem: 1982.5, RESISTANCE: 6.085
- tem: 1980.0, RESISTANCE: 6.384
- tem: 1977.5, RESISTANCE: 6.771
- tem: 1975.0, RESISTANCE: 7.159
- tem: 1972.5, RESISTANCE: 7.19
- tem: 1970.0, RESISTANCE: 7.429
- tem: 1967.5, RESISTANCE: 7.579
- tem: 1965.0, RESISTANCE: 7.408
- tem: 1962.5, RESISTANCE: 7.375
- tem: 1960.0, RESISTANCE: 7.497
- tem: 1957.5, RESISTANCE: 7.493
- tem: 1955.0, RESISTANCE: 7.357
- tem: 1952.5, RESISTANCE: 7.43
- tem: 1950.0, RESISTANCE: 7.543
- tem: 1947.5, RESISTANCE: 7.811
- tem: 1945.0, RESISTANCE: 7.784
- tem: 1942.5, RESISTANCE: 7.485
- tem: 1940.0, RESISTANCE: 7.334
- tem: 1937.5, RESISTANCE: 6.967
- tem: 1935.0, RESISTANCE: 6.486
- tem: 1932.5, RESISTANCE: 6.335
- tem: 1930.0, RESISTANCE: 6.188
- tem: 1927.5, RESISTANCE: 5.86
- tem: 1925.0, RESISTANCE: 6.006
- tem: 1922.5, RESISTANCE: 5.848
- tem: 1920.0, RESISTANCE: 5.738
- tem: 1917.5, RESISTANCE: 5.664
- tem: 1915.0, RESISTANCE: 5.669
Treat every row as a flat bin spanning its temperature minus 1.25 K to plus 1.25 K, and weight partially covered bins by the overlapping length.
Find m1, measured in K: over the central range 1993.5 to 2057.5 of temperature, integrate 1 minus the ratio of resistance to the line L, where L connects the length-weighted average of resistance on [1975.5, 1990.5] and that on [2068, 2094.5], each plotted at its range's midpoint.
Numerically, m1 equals 8.1 K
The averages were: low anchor 6.25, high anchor 5.3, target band 5.09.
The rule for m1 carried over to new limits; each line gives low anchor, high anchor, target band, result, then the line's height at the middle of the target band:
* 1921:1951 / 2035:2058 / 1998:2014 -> 1.7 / 5.7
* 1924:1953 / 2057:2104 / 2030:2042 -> 1.5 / 5.79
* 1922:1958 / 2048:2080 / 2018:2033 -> 1.6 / 5.68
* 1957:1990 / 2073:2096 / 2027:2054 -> 4.0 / 5.96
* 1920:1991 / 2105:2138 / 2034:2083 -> 6.3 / 5.86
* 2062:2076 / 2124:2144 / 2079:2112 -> -1.5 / 5.14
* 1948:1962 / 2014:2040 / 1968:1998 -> 1.0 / 6.53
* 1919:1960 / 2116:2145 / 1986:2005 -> 2.8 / 6.39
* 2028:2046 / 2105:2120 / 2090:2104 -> -0.3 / 5.29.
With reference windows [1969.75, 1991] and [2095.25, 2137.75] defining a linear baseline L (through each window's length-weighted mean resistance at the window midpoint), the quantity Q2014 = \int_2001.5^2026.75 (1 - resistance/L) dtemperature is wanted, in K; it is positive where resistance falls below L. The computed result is 4.78 K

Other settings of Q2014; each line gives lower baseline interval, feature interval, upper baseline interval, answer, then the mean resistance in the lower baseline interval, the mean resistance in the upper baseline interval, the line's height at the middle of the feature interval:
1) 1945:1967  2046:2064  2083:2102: 2.75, 7.51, 5.43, 6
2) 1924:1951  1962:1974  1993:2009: -2.55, 6.89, 5.23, 6.1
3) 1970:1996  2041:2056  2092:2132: 1.91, 6.3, 5.33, 5.81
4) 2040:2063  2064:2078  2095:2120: 0.14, 5.08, 5.36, 5.18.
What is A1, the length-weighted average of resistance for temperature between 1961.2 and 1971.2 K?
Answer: 7.45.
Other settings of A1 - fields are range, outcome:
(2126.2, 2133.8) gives 5.18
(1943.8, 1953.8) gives 7.64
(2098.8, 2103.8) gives 5.36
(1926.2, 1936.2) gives 6.21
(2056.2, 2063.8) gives 5.12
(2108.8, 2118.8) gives 5.37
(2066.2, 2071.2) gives 5.03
